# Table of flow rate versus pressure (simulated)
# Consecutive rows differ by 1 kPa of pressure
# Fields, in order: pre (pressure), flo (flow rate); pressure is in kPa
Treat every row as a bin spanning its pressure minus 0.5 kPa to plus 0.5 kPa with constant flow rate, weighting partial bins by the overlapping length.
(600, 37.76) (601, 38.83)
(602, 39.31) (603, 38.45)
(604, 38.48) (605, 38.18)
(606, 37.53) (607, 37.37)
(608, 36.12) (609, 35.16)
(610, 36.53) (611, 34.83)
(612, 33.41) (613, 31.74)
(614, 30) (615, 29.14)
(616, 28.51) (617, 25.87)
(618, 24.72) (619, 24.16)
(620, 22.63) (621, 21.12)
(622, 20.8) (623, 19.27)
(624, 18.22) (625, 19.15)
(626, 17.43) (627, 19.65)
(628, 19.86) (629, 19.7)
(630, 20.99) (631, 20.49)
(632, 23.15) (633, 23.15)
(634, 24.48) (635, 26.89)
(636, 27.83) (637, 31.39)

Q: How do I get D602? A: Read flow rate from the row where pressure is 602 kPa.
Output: 39.31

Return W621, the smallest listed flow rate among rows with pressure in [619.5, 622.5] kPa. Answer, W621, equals 20.8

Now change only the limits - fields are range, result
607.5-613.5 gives 31.74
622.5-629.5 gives 17.43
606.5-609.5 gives 35.16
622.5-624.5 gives 18.22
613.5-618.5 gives 24.72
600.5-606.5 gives 37.53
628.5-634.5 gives 19.7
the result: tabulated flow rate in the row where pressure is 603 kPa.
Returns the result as 38.45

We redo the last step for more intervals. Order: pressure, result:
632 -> 23.15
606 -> 37.53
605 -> 38.18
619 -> 24.16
